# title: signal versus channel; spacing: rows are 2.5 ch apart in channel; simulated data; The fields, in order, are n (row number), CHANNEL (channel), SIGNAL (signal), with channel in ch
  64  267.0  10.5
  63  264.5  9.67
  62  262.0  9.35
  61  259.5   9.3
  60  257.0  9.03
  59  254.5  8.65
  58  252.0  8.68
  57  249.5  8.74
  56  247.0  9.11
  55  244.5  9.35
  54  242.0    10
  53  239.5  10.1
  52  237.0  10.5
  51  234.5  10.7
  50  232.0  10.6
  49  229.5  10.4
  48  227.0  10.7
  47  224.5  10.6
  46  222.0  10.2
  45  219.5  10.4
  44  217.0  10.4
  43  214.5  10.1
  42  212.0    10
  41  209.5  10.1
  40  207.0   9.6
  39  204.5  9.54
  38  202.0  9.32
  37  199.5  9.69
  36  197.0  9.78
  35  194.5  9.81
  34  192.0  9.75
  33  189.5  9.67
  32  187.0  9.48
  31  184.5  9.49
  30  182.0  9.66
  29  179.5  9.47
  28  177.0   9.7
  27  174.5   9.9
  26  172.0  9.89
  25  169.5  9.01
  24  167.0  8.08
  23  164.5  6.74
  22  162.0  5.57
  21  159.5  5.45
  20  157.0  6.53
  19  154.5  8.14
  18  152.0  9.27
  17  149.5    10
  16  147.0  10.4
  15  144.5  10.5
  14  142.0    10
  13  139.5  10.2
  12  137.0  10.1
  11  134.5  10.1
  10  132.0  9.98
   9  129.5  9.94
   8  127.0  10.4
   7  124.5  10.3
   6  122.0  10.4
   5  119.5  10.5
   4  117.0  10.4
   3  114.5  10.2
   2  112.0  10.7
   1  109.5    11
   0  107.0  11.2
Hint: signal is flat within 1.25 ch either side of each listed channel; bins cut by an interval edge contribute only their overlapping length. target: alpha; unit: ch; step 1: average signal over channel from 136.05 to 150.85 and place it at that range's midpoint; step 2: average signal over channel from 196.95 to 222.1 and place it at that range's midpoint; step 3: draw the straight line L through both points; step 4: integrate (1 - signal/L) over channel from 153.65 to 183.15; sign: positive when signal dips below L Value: 5.6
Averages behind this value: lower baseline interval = 10.2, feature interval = 8.17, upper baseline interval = 9.91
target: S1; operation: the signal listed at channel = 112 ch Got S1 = 10.7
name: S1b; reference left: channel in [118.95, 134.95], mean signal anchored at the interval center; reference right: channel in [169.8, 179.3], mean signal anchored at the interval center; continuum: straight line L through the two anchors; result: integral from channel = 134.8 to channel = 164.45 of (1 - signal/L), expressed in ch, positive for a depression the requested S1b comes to 3.8 ch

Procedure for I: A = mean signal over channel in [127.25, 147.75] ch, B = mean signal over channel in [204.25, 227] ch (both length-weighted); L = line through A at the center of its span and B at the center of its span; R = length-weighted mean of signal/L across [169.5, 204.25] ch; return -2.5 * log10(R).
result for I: 0.06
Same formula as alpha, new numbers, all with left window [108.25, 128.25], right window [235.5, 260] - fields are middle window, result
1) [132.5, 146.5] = 0.2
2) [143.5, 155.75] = 0.7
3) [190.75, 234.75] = -1.9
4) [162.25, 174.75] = 2.1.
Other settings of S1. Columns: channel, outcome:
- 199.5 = 9.69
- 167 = 8.08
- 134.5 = 10.1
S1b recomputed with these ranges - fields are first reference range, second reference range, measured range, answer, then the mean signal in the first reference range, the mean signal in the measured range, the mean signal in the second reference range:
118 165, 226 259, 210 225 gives -1.0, 9.23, 10.3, 9.72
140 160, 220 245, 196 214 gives 0.3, 8.96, 9.73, 10.3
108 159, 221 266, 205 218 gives -0.3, 9.89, 10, 9.76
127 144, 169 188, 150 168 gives 4.8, 10.1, 7.22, 9.6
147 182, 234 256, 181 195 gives -1.5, 8.41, 9.63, 9.49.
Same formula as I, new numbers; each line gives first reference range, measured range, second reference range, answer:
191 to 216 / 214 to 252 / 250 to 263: -0.08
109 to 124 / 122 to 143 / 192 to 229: 0.03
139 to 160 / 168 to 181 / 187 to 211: -0.02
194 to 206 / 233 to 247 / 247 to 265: -0.10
